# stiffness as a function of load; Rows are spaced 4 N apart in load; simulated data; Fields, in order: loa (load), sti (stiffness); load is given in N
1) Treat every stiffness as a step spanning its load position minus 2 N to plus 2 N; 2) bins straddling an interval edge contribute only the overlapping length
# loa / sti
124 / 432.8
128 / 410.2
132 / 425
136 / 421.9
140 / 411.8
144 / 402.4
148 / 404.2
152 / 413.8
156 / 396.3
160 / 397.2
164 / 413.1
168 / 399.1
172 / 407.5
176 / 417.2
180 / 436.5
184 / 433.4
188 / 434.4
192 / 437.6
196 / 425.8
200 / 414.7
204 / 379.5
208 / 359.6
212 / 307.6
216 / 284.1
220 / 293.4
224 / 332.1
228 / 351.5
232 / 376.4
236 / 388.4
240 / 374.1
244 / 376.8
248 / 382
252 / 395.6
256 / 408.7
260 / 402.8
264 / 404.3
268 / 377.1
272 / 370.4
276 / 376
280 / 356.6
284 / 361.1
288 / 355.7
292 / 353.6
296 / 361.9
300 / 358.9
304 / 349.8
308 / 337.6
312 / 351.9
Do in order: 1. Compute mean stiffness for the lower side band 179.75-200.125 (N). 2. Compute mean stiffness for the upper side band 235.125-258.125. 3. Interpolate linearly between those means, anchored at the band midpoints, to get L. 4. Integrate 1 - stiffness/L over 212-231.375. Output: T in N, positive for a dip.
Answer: 4.2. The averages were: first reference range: 431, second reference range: 388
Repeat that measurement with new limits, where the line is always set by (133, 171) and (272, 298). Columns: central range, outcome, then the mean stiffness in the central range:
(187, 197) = -1.01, 433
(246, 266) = -1.47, 399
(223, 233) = 0.73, 353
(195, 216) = 1.23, 366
